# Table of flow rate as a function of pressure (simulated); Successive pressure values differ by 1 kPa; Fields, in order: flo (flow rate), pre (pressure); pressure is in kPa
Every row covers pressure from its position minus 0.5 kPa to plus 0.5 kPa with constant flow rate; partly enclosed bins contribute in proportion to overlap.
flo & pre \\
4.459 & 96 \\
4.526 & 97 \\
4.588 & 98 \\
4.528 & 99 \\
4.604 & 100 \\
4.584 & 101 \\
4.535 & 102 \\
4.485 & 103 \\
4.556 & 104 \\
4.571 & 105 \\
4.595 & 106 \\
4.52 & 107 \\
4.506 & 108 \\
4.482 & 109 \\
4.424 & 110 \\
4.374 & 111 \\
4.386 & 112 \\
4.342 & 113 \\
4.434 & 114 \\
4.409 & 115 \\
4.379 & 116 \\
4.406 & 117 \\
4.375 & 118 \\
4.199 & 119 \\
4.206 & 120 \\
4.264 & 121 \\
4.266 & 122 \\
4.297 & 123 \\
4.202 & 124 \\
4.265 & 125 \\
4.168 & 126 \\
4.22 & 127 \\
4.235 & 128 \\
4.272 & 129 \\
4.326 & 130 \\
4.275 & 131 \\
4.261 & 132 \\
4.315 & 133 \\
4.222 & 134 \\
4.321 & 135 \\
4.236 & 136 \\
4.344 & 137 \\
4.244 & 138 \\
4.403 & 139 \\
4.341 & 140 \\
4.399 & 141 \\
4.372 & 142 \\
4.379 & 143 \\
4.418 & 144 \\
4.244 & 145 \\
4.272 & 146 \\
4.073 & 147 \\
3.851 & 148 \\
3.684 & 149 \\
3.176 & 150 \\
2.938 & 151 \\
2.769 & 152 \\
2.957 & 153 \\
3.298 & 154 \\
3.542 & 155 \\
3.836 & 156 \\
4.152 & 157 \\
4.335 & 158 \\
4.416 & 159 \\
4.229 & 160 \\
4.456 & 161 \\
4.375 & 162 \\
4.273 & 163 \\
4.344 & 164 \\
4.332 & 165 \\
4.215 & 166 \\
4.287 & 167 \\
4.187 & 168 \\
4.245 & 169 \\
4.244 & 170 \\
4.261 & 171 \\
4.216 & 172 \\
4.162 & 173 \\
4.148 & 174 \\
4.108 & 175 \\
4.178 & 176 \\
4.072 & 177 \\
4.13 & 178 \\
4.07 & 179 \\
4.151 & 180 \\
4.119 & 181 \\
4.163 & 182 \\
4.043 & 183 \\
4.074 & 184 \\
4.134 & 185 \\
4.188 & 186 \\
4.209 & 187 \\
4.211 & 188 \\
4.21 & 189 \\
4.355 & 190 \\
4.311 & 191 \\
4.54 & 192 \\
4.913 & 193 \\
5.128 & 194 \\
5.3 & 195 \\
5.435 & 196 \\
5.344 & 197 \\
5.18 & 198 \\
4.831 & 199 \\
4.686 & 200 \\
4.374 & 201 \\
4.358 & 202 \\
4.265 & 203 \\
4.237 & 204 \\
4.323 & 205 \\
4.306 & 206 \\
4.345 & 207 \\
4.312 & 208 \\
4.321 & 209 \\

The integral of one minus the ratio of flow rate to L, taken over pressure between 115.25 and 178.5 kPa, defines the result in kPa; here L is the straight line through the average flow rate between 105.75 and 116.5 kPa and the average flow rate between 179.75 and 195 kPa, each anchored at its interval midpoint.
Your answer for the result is 3.73 kPa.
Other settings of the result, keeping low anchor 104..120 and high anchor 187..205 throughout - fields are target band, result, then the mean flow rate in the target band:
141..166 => 3.20 kPa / 3.96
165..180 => 1.34 kPa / 4.18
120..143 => 1.00 kPa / 4.28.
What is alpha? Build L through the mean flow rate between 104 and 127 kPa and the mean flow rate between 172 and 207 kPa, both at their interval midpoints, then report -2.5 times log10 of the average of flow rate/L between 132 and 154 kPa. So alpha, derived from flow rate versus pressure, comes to 0.10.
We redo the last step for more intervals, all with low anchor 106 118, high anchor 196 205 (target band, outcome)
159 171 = 0.07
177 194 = 0.09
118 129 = 0.06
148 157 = 0.33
